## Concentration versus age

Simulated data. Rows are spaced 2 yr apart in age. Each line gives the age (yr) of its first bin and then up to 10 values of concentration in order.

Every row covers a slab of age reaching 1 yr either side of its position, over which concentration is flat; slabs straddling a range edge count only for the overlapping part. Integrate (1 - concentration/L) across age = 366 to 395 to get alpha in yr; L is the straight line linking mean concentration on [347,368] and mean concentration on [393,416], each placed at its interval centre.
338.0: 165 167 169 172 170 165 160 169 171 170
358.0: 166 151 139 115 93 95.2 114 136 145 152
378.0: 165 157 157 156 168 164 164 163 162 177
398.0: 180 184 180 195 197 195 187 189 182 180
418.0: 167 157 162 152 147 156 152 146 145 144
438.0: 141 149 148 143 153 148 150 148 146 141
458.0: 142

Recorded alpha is 3.15 yr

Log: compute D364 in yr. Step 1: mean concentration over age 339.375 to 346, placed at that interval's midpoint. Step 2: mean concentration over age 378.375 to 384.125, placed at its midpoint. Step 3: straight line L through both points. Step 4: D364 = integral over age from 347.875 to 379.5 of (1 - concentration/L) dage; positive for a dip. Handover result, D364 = 3.8 yr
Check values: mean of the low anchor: 170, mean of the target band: 144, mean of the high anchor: 158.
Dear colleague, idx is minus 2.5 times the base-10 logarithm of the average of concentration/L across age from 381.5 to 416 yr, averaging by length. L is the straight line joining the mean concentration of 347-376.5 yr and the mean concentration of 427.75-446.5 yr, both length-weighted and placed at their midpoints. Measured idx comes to -0.22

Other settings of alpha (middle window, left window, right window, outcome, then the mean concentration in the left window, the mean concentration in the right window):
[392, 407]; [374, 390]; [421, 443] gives -2.4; 159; 149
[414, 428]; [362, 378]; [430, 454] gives -2.1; 125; 147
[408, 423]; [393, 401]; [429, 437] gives -1.4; 176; 147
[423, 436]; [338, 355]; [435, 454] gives 0.1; 168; 147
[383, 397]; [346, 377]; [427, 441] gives -1.9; 144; 148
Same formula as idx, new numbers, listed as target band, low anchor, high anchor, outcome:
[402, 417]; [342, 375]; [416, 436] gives -0.23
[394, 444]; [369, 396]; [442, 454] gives -0.10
